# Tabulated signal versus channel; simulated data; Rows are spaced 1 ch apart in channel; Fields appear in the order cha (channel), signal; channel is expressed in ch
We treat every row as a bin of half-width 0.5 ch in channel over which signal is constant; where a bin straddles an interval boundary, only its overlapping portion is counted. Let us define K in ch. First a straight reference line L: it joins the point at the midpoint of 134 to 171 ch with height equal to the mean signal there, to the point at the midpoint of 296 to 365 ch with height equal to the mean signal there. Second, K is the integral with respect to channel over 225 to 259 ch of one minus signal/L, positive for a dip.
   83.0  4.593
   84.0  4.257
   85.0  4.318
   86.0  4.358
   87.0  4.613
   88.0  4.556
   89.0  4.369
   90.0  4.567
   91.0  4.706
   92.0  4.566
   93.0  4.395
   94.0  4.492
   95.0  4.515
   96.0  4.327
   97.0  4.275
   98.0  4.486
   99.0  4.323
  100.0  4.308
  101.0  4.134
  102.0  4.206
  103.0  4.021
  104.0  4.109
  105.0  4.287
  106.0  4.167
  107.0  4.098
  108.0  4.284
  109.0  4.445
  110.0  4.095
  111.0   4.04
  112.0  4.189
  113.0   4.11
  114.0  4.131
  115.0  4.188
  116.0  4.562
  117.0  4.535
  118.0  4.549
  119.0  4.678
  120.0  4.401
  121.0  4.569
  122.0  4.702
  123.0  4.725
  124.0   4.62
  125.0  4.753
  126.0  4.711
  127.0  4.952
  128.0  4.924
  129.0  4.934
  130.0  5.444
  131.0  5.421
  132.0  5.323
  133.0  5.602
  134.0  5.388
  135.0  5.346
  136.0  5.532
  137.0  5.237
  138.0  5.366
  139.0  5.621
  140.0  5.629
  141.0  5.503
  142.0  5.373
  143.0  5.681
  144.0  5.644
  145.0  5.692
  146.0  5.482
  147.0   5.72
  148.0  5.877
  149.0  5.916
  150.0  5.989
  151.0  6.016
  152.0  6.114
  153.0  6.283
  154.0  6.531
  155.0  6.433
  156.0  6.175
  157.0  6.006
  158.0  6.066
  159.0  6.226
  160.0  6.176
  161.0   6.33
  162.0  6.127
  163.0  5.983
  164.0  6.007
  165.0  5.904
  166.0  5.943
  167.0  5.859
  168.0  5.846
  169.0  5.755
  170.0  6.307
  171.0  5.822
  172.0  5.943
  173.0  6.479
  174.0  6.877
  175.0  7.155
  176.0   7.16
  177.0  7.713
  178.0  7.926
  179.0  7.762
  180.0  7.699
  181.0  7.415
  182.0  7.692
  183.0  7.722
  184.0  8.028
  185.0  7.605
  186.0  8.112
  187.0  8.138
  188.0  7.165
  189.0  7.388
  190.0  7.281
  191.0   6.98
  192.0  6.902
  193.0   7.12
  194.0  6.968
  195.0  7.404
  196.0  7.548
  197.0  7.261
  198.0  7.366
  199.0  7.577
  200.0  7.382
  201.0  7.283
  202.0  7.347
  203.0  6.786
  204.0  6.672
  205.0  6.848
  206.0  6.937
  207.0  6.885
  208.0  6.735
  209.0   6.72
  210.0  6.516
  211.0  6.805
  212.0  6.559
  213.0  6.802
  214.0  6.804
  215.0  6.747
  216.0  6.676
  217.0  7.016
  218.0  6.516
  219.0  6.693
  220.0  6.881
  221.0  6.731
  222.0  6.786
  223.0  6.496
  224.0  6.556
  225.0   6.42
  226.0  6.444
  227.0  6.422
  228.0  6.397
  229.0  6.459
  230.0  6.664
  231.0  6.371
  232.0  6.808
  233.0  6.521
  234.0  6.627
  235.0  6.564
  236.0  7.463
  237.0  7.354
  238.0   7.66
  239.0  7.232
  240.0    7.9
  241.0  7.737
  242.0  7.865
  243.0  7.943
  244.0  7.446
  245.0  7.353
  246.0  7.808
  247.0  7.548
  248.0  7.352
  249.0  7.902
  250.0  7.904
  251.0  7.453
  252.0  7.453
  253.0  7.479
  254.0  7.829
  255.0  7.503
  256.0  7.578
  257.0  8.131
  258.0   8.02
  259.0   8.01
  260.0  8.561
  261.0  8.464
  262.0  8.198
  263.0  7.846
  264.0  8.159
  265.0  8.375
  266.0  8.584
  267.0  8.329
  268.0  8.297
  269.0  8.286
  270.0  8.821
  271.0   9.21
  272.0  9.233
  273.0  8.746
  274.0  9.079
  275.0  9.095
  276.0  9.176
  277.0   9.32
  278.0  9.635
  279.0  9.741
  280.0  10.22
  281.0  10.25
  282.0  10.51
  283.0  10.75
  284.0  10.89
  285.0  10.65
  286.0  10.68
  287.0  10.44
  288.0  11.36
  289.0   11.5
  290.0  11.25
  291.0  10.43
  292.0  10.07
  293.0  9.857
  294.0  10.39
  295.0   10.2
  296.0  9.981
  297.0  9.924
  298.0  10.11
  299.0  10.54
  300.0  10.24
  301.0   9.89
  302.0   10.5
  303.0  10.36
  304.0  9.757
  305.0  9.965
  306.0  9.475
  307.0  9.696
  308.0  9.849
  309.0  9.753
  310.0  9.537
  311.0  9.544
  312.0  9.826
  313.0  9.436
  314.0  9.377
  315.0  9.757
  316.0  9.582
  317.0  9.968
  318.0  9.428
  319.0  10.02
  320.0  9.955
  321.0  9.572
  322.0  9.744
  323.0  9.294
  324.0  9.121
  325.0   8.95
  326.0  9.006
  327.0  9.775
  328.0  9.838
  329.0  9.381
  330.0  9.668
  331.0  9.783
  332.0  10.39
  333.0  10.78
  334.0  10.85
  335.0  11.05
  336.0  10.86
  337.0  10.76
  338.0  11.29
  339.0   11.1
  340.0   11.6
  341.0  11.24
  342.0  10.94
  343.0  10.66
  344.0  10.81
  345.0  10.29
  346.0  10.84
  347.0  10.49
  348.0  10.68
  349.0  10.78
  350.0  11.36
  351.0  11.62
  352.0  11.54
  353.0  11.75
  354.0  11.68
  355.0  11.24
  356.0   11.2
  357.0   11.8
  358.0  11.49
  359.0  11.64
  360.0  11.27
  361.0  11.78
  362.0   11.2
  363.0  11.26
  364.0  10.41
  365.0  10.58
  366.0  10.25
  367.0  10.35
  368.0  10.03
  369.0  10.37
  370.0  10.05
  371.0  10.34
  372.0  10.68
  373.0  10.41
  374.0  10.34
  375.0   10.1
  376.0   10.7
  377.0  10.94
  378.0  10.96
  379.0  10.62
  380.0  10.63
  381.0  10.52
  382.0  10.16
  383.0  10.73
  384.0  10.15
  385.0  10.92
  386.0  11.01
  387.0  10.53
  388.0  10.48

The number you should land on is 3.5 ch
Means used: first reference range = 5.87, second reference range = 10.4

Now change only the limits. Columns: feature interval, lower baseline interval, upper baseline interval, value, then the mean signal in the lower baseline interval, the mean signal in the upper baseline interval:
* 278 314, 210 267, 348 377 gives -4.98 ch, 7.29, 10.9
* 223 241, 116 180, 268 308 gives 3.19 ch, 5.76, 9.98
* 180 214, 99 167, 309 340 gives -2.29 ch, 5.19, 9.95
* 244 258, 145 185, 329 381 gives 1.33 ch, 6.48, 10.8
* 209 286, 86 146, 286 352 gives 4.61 ch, 4.72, 10.2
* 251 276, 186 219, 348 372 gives 0.85 ch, 7.05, 11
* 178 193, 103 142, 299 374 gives -2.67 ch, 4.77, 10.4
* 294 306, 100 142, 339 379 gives -0.95 ch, 4.72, 10.9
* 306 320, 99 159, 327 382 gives 0.08 ch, 5.07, 10.8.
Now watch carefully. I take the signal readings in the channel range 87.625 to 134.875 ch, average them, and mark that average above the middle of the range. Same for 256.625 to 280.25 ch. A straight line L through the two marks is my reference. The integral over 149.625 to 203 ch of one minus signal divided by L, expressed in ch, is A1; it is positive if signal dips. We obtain -4.8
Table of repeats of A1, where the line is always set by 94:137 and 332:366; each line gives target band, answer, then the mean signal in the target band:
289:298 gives -0.7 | 10.3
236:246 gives 0.6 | 7.61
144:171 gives -1.3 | 6.02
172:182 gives -1.6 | 7.3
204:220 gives 1.1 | 6.75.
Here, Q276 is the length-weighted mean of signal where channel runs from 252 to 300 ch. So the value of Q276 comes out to 9.34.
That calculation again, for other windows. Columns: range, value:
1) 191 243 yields 6.94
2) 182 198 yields 7.45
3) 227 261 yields 7.42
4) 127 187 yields 6.21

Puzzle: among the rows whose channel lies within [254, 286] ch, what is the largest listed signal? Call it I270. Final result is 10.89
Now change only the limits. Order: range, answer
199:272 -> 9.233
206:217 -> 7.016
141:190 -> 8.138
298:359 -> 11.8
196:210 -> 7.577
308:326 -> 10.02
